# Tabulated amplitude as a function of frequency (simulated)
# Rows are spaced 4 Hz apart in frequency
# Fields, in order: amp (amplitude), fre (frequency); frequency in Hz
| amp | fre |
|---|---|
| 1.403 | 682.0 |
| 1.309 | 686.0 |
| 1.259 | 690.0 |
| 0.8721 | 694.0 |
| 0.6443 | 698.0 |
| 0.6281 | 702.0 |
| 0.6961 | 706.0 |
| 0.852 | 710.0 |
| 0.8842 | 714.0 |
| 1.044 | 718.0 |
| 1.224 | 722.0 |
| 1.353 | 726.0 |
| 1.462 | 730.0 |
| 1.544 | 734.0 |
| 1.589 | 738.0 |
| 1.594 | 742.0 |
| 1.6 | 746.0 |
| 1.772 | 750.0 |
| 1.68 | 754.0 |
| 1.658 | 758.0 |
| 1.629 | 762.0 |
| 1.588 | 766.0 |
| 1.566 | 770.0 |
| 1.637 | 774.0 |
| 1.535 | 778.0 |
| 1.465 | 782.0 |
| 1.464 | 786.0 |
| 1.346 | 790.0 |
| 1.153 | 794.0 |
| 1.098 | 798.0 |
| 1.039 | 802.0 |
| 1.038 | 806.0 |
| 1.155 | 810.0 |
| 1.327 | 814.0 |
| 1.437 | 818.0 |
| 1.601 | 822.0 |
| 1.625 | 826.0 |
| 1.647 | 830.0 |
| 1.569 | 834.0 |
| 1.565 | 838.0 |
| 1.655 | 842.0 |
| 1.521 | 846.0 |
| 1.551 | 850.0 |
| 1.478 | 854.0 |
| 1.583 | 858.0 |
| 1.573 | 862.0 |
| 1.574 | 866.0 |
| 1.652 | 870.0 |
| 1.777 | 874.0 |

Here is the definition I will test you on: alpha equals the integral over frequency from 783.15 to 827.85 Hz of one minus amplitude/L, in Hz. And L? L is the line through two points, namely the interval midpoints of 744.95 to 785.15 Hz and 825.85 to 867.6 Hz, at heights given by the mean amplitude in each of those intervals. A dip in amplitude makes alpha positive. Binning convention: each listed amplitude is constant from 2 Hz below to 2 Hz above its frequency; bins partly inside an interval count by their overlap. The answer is 8.2 Hz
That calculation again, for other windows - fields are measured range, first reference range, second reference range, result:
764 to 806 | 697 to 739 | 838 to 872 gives -1.85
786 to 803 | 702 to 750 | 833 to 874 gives 2.69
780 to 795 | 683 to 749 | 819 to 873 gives 0.30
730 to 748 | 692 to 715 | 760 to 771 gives -4.87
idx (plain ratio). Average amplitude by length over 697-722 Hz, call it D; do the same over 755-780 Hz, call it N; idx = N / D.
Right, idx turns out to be 1.93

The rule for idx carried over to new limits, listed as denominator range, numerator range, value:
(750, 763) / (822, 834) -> 0.97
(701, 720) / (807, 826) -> 1.67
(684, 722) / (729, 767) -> 1.74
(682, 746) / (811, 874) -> 1.35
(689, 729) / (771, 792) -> 1.57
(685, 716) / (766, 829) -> 1.57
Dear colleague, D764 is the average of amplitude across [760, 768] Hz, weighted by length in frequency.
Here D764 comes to 1.61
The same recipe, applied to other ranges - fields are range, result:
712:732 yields 1.19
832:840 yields 1.57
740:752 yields 1.66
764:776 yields 1.6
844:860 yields 1.53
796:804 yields 1.07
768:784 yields 1.55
